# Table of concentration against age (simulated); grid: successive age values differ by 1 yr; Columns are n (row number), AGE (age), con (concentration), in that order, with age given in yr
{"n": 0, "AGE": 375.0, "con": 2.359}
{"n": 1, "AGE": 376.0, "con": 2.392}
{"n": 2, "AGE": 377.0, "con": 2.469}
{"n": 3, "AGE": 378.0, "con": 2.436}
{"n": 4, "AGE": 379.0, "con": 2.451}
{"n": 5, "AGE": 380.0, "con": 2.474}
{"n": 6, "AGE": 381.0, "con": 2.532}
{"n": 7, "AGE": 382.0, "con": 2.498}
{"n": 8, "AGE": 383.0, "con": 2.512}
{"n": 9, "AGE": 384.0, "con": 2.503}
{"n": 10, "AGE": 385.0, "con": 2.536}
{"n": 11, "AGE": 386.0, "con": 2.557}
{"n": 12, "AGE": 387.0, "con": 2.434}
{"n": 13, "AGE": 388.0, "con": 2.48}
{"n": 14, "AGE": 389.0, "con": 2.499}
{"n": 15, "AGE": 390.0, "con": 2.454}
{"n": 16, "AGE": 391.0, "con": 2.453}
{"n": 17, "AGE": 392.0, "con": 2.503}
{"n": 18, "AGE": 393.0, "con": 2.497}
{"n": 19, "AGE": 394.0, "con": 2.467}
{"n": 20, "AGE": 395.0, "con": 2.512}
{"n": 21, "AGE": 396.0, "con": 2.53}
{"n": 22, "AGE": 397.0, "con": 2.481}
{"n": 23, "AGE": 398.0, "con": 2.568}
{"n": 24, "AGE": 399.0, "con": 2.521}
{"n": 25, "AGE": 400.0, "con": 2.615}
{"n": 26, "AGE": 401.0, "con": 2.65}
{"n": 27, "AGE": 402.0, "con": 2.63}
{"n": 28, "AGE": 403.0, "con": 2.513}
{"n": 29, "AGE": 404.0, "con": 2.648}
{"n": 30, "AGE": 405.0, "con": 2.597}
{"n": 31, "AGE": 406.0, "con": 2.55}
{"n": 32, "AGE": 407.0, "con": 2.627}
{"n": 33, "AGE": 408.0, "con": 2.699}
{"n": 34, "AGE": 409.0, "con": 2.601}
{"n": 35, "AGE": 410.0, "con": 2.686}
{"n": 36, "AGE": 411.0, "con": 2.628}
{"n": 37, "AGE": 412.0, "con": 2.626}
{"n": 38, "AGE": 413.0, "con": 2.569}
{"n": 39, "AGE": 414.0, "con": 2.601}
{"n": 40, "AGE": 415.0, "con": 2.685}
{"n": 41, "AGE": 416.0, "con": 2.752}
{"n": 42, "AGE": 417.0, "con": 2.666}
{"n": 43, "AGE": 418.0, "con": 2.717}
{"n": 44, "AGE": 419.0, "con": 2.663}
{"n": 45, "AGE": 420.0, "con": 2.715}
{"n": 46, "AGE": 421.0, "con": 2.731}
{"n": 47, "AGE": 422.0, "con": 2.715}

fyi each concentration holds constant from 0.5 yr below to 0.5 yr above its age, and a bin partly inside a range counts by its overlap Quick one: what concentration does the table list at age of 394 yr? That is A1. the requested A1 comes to 2.467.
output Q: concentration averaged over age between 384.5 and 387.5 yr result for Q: 2.51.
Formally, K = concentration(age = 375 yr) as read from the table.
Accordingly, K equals 2.359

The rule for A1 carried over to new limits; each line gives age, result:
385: 2.536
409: 2.601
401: 2.65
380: 2.474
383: 2.512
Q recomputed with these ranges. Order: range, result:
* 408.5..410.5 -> 2.64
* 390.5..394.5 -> 2.48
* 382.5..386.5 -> 2.53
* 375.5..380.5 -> 2.44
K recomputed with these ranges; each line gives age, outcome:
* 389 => 2.499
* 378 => 2.436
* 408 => 2.699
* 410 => 2.686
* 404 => 2.648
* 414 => 2.601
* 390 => 2.454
